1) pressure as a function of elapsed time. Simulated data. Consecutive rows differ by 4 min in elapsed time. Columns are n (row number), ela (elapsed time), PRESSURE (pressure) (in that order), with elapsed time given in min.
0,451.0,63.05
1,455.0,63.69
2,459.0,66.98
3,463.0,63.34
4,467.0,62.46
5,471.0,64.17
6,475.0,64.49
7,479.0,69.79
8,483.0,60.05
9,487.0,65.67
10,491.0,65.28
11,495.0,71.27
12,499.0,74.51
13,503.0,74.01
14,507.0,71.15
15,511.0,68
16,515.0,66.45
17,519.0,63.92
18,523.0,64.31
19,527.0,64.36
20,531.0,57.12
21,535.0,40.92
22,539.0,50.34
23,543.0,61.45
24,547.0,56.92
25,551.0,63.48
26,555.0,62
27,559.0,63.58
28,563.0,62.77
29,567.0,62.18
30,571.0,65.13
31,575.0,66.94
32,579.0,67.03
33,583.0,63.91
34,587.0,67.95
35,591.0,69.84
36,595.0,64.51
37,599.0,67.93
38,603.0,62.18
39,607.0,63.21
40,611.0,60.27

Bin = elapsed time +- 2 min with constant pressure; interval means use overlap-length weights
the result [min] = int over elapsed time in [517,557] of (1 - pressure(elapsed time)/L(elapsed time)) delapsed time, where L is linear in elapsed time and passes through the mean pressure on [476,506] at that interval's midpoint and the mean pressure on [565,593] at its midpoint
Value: 5.2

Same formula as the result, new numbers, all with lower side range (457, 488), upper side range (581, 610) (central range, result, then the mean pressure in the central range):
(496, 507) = -1.5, 73.4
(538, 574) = 2.1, 61.3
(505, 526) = -0.6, 66.7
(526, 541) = 2.9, 52.4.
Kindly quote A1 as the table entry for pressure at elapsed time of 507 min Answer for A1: 71.15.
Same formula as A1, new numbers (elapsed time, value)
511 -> 68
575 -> 66.94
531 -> 57.12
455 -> 63.69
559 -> 63.58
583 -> 63.91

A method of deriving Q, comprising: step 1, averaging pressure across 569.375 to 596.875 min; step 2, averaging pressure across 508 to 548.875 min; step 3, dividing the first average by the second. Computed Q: 1.1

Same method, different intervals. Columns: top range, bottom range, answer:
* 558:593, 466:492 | 1.01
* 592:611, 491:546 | 1.01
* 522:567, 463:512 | 0.87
